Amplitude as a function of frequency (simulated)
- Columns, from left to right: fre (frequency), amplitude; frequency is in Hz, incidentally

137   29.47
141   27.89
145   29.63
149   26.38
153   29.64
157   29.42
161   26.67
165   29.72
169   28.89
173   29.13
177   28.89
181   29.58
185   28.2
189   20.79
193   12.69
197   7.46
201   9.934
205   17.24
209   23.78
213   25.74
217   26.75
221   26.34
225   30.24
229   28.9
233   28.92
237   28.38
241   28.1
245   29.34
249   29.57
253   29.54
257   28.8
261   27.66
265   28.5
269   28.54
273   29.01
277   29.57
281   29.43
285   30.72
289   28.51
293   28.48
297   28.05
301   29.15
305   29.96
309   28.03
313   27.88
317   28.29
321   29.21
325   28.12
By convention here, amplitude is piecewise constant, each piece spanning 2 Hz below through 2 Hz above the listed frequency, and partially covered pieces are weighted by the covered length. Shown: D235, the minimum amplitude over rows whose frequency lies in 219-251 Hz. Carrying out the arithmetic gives 26.34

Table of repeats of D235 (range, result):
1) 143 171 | 26.38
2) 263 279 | 28.5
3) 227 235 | 28.9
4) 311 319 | 27.88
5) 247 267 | 27.66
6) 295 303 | 28.05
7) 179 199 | 7.46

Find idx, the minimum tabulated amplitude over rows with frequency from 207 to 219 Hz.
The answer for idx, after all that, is 23.78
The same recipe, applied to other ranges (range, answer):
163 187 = 28.2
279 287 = 29.43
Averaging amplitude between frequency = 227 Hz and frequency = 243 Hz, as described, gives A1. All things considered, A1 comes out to 28.6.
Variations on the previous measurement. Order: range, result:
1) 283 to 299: 28.9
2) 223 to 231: 29.6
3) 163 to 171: 29.3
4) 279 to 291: 29.6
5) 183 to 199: 17.3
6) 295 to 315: 28.6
